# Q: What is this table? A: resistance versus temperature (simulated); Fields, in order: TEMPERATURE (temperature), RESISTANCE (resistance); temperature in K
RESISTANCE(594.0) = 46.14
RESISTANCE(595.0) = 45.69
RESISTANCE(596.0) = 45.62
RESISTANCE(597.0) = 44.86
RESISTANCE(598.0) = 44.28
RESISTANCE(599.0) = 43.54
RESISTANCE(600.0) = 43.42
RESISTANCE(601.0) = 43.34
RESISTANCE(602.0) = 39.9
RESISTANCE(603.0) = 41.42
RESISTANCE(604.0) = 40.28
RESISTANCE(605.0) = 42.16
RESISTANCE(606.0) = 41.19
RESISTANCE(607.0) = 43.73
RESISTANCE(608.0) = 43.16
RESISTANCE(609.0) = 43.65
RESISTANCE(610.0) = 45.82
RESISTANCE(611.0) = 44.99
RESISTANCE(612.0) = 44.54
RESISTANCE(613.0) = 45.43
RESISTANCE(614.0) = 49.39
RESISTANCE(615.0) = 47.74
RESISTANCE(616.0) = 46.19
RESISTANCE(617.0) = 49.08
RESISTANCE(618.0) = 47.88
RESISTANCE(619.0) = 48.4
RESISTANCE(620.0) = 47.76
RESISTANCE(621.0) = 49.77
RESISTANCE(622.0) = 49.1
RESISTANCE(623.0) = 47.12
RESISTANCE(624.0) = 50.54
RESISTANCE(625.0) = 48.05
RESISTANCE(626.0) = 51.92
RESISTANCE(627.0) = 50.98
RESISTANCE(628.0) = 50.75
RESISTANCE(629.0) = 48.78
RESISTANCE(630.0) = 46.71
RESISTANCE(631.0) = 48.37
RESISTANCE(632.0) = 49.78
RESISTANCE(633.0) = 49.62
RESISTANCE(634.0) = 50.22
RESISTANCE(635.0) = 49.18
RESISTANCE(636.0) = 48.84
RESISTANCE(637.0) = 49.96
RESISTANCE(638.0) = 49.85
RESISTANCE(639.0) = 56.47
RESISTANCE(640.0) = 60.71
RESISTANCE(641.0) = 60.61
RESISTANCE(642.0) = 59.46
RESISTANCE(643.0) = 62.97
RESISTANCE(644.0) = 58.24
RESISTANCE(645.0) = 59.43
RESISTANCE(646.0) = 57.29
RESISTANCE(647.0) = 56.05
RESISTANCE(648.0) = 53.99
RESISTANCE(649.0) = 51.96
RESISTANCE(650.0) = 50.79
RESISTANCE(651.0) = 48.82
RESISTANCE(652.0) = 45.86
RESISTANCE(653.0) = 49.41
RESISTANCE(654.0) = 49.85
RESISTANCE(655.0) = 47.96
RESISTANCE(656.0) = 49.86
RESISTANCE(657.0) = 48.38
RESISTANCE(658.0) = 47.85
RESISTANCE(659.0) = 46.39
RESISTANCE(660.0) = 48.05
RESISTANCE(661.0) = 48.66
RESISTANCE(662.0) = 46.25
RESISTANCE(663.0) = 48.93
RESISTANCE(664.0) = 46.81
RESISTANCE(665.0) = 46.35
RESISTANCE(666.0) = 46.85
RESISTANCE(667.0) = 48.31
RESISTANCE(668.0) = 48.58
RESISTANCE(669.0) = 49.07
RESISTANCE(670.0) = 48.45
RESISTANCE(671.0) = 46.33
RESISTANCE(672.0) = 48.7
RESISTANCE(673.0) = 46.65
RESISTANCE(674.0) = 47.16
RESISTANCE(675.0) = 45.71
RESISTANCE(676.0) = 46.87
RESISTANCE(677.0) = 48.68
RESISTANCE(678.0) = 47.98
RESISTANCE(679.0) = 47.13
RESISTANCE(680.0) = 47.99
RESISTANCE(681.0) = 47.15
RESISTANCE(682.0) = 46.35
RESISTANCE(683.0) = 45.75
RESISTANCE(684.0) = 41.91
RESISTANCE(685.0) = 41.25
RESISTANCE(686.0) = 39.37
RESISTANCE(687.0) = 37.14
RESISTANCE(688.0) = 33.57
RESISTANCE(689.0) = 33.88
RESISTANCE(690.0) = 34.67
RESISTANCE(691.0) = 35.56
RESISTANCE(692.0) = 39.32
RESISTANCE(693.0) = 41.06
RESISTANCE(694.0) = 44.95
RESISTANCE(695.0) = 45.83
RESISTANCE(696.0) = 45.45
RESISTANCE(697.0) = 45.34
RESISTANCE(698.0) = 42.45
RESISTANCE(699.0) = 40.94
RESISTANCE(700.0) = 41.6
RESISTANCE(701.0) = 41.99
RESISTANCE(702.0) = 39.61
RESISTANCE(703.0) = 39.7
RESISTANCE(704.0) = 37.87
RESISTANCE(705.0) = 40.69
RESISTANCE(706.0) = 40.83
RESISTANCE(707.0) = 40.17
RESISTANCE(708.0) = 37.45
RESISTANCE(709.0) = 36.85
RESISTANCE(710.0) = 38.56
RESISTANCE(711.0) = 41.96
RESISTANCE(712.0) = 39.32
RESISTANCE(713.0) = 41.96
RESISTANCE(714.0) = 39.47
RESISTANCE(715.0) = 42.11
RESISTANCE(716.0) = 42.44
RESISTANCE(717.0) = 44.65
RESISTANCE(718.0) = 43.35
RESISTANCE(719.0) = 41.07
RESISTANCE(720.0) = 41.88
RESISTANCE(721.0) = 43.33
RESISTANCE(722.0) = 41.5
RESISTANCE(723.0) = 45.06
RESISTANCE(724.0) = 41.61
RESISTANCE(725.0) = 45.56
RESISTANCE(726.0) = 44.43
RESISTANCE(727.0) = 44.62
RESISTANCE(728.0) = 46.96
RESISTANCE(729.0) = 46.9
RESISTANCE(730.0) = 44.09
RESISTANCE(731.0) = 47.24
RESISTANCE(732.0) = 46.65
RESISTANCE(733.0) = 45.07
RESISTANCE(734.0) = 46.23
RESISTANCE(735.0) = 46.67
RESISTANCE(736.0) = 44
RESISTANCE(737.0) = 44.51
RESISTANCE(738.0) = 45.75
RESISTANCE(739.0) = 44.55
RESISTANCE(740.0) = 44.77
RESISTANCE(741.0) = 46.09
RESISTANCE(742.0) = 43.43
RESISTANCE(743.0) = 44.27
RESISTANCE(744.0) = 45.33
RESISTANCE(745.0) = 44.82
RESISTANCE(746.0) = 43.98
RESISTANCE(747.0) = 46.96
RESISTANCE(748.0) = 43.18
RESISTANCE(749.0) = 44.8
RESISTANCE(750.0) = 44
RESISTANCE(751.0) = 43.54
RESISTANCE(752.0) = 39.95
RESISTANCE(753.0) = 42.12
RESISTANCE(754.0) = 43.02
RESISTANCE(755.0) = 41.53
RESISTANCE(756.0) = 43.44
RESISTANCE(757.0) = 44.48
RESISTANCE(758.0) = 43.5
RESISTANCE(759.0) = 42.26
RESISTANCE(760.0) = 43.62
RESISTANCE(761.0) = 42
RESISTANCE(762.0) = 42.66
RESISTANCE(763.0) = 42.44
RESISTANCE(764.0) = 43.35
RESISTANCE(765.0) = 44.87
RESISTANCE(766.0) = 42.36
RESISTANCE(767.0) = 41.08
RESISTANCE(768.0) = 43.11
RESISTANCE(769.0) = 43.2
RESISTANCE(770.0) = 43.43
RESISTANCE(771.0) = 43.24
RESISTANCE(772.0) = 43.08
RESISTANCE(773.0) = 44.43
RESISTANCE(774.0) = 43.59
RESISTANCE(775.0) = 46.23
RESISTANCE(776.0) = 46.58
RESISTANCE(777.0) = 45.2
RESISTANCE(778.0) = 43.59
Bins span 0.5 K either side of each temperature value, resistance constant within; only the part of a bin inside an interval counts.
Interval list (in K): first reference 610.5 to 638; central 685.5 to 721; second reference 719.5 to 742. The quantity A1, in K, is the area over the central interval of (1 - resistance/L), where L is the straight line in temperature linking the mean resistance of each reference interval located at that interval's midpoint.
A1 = 4.2 K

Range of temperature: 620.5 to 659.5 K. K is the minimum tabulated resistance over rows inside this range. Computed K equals 45.86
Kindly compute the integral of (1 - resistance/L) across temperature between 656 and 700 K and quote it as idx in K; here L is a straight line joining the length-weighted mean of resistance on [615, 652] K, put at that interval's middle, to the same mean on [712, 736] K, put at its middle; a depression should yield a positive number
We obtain 2.9 K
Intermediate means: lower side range 51.7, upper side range 43.9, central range 44.8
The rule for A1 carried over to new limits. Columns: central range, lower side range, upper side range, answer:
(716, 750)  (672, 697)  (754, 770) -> -1.3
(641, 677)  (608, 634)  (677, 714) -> -4.5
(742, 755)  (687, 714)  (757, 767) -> -0.4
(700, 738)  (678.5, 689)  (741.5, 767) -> 0.2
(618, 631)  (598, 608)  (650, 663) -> -1.3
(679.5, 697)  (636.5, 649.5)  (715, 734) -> 3.0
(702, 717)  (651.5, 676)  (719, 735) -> 1.8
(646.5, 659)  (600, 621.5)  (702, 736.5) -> -1.7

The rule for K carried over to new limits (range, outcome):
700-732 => 36.85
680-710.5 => 33.57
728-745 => 43.43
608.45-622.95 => 43.65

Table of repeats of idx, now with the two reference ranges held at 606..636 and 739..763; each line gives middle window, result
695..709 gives 1.27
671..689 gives 0.59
